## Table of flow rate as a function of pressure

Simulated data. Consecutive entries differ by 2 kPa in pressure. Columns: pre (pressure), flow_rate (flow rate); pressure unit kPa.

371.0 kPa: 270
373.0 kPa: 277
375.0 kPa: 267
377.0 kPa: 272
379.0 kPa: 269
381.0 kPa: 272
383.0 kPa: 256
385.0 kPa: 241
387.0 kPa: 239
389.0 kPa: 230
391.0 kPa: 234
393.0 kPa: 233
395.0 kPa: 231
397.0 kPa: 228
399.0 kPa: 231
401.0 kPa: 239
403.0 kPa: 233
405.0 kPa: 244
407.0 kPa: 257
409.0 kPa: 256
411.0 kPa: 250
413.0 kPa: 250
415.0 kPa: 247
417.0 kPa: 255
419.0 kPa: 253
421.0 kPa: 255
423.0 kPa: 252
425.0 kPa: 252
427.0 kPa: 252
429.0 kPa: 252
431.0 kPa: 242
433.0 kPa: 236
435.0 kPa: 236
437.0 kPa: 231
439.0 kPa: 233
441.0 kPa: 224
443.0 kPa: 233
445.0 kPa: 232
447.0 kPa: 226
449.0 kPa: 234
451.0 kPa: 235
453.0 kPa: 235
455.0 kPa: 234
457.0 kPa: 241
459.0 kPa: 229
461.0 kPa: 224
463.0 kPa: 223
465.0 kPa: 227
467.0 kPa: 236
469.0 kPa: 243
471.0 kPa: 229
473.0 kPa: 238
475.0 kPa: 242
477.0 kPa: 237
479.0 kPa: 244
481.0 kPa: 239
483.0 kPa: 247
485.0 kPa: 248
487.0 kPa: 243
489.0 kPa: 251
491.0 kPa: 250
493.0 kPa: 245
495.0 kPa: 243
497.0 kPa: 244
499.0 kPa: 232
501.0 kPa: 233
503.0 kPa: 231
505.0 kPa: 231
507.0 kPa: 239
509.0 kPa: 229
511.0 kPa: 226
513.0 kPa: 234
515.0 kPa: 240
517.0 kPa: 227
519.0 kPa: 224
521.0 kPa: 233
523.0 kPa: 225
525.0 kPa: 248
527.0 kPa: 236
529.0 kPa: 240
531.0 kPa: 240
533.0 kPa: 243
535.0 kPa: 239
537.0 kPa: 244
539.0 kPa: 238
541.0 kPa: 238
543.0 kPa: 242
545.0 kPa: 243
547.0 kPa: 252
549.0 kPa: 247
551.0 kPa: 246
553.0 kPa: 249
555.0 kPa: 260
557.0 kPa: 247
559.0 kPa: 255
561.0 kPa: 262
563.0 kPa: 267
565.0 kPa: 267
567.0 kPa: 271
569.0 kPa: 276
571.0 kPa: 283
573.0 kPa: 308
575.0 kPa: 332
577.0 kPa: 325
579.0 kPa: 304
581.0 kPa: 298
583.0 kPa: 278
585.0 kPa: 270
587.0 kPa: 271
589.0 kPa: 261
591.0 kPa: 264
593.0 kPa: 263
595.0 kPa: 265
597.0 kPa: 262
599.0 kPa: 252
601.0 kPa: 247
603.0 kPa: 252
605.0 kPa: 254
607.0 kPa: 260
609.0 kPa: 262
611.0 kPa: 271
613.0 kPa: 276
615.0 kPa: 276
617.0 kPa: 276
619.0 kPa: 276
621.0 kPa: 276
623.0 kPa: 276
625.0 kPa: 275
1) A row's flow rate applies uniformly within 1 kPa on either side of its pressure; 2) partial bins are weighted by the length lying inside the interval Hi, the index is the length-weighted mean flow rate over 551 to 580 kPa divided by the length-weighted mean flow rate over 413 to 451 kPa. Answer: 1.2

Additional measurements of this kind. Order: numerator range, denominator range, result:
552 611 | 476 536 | 1.14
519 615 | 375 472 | 1.08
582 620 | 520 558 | 1.09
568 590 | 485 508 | 1.21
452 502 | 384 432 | 0.98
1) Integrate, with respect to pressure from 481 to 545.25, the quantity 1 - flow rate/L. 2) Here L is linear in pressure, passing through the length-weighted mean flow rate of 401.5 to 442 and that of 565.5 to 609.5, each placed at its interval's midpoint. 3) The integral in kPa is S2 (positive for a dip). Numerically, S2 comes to 5.8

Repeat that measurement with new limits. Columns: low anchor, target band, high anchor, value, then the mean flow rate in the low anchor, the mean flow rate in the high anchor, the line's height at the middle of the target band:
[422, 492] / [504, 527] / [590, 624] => 1.5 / 238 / 265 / 249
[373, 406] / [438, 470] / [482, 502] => 1.7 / 246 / 244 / 244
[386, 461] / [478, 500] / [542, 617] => 0.6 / 240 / 268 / 252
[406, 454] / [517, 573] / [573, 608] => 3.5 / 243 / 275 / 266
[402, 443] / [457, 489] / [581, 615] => 1.7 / 245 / 264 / 251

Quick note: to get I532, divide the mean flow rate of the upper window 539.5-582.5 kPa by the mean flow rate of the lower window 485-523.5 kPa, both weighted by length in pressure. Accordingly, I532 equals 1.1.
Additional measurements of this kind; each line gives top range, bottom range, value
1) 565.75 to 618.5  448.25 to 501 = 1.16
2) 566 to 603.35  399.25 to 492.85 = 1.16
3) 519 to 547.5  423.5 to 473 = 1.02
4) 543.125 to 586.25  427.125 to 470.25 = 1.17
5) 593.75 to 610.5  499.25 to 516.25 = 1.11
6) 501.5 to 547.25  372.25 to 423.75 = 0.95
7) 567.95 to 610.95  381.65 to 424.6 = 1.13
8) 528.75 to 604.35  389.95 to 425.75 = 1.08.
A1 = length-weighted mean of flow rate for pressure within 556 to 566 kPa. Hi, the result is 260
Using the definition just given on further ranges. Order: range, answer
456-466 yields 229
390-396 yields 233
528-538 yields 241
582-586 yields 274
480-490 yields 246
